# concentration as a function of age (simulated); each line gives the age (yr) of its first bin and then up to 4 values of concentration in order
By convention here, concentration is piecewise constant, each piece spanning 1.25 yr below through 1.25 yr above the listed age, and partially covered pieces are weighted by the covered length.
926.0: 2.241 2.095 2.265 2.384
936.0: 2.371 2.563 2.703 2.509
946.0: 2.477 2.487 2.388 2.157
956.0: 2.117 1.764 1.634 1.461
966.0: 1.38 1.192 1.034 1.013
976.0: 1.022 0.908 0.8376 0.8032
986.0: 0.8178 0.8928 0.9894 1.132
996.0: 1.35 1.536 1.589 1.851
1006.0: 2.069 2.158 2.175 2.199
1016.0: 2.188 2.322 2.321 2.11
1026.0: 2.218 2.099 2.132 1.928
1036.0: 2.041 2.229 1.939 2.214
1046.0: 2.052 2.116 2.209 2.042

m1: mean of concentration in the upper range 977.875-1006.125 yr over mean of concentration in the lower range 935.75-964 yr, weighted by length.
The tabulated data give 0.54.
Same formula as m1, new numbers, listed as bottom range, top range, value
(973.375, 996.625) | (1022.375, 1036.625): 2.17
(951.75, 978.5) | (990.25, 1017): 1.20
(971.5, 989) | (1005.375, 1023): 2.44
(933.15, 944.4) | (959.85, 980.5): 0.47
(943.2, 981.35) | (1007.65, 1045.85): 1.30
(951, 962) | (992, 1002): 0.70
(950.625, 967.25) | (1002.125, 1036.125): 1.17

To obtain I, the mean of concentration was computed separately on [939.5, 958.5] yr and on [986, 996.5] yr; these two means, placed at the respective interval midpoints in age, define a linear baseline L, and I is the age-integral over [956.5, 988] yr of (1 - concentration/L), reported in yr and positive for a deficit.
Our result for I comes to 9.3 yr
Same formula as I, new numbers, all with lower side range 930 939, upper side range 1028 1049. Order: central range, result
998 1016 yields 1.64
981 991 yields 6.17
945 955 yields -0.12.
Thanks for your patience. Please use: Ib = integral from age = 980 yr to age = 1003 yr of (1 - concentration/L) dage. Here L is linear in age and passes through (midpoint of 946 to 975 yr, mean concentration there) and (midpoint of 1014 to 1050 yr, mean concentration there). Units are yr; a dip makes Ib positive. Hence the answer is 9.4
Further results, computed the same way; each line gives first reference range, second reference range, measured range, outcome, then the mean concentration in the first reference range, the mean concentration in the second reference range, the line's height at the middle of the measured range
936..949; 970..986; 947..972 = 0.24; 2.53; 0.926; 1.76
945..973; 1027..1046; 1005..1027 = -2.07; 1.8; 2.08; 2.01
